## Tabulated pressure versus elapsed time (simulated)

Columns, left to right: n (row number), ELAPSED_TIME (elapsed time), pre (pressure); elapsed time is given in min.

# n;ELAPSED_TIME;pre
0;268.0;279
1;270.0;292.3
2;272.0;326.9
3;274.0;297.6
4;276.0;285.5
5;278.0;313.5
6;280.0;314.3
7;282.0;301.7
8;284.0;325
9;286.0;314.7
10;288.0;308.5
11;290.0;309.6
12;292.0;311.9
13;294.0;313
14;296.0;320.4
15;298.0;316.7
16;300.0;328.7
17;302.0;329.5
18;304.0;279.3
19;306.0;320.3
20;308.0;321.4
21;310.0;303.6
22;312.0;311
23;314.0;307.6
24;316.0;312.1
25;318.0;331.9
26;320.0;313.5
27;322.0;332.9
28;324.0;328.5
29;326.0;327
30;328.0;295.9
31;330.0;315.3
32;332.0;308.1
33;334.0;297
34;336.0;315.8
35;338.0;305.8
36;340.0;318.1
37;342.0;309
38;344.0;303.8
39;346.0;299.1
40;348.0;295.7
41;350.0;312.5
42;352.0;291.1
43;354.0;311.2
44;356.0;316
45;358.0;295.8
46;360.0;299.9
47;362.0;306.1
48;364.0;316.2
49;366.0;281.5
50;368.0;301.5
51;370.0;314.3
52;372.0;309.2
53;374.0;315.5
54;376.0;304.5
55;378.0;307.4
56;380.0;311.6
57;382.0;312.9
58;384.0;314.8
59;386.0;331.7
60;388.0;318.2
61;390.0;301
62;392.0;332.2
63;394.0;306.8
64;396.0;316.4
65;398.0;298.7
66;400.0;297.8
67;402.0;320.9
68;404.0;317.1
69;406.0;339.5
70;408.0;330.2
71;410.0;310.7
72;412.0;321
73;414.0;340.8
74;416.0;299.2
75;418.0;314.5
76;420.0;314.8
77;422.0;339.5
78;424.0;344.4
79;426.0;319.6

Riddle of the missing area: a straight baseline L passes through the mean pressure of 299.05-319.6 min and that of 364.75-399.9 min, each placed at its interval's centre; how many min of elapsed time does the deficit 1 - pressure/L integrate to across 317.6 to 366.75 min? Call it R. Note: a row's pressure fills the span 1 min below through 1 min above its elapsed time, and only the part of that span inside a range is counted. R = 0.57 min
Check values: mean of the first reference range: 314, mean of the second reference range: 310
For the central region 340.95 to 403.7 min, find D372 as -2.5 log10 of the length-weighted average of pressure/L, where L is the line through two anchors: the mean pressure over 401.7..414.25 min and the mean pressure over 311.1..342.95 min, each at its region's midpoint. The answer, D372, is 0.04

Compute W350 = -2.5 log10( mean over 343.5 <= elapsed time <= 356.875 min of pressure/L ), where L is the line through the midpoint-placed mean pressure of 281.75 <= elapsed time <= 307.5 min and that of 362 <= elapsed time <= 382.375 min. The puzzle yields 0.018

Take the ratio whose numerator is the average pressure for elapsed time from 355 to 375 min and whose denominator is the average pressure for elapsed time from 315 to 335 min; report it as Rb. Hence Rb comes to 0.97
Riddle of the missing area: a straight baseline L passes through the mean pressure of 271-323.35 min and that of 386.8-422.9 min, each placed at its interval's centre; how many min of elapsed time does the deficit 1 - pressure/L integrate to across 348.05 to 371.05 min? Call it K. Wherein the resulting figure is 0.9 min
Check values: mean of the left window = 314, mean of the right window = 318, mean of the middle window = 304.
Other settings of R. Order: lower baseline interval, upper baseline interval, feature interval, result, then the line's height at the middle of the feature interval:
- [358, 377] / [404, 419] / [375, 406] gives 0.0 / 314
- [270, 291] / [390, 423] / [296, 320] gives -0.3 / 311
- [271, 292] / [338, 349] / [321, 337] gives -0.5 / 306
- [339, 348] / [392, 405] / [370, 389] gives -0.3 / 310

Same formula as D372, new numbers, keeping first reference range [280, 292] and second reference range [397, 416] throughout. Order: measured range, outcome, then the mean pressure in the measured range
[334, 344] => 0.02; 310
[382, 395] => 0.00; 317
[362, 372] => 0.04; 304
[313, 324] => -0.02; 320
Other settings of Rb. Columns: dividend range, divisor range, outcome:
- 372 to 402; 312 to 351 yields 1.00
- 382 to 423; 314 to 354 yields 1.02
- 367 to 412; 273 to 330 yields 1.00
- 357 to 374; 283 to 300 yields 0.96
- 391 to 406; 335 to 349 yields 1.03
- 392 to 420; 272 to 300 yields 1.02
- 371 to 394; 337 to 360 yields 1.03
